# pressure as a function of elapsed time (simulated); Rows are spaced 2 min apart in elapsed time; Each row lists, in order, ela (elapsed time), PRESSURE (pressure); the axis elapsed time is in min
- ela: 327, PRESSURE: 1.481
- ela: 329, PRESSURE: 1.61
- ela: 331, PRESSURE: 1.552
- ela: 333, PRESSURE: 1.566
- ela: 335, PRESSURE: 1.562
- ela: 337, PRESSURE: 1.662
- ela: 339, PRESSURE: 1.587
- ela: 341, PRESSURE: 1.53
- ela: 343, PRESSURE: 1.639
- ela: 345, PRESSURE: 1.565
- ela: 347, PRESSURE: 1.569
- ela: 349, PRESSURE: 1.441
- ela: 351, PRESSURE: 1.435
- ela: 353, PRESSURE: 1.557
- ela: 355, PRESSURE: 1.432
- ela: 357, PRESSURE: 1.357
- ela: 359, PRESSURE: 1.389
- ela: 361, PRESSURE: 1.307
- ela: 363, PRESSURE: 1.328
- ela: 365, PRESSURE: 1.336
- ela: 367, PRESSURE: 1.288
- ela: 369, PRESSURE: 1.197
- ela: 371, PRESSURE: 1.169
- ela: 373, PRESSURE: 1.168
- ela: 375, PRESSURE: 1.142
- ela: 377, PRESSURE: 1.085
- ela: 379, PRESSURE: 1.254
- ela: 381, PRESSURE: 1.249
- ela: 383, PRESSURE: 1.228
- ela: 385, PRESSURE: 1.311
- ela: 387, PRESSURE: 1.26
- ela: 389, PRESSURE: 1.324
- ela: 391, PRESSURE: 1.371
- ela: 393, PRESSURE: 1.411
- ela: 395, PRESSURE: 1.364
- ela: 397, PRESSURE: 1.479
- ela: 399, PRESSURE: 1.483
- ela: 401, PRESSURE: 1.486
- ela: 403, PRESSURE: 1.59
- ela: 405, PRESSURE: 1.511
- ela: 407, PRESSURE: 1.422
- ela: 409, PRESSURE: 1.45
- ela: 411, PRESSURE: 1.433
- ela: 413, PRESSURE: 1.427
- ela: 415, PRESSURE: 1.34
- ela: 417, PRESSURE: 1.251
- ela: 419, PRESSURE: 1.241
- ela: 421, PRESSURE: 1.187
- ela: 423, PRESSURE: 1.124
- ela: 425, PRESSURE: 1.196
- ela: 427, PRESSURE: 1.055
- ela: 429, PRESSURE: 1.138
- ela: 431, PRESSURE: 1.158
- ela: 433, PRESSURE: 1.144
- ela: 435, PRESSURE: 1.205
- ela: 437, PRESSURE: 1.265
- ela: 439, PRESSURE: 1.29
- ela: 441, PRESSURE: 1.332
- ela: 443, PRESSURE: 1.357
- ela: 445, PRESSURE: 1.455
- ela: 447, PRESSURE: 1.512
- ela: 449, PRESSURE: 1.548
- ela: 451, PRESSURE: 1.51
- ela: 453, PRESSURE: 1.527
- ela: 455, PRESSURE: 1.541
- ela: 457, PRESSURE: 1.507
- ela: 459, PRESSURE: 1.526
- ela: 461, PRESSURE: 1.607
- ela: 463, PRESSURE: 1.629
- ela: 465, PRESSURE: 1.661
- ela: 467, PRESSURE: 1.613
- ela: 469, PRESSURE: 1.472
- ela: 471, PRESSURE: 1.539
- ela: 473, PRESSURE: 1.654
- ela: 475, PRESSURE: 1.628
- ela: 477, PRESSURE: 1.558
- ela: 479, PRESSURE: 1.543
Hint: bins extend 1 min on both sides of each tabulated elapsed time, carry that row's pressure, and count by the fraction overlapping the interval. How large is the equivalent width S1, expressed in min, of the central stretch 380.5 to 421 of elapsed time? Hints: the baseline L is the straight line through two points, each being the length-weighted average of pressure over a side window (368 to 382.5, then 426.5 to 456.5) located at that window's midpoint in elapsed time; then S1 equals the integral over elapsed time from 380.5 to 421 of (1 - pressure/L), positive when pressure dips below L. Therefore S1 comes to -4.4 min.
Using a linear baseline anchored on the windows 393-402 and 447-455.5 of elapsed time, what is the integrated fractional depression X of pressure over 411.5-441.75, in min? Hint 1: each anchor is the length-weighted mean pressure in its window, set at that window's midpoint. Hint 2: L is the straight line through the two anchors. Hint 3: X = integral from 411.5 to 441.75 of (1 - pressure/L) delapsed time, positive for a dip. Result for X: 5.4 min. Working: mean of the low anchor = 1.45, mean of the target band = 1.23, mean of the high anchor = 1.53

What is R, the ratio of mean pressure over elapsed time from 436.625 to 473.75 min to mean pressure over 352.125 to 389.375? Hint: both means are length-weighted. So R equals 1.17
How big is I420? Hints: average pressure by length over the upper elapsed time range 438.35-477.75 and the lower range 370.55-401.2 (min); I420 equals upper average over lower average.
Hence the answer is 1.2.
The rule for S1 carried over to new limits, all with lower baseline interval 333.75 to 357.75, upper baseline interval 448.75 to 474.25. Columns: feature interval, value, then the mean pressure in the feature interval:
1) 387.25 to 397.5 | 1.1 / 1.38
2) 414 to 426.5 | 2.7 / 1.22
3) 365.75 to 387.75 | 4.6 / 1.21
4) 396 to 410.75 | 0.6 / 1.49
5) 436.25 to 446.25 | 1.4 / 1.35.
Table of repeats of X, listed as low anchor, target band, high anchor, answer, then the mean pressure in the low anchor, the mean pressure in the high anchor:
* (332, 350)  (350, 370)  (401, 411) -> 2.36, 1.57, 1.49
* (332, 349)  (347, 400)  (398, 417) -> 6.56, 1.58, 1.45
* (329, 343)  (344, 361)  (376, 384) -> -0.20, 1.58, 1.2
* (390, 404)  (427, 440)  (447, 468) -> 2.84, 1.45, 1.56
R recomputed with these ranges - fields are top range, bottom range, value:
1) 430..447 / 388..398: 0.93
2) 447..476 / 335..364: 1.05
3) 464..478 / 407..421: 1.18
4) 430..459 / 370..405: 1.05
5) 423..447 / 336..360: 0.82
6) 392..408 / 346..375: 1.09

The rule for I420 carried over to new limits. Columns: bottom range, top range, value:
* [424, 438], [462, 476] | 1.37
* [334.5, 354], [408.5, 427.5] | 0.82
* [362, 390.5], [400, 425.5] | 1.10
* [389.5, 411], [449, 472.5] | 1.07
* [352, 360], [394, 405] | 1.03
